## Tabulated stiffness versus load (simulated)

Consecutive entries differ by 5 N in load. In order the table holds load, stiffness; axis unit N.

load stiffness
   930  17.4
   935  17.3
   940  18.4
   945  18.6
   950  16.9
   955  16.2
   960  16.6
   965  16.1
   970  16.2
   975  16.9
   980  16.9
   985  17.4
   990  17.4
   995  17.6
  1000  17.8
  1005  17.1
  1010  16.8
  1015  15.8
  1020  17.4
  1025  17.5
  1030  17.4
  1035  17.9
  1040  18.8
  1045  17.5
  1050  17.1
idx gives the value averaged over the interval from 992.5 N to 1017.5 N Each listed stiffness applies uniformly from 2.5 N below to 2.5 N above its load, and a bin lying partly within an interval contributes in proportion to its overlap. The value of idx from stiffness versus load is 17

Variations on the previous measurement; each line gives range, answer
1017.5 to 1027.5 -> 17.4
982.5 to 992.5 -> 17.4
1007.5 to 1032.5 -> 17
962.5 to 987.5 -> 16.7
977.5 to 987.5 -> 17.1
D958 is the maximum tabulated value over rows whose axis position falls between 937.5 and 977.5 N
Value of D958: 18.6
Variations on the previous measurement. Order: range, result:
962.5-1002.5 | 17.8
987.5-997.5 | 17.6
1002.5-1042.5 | 18.8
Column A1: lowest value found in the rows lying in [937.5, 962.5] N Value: 16.2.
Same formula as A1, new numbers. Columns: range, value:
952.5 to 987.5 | 16.1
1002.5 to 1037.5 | 15.8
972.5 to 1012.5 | 16.8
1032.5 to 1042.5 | 17.9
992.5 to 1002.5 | 17.6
